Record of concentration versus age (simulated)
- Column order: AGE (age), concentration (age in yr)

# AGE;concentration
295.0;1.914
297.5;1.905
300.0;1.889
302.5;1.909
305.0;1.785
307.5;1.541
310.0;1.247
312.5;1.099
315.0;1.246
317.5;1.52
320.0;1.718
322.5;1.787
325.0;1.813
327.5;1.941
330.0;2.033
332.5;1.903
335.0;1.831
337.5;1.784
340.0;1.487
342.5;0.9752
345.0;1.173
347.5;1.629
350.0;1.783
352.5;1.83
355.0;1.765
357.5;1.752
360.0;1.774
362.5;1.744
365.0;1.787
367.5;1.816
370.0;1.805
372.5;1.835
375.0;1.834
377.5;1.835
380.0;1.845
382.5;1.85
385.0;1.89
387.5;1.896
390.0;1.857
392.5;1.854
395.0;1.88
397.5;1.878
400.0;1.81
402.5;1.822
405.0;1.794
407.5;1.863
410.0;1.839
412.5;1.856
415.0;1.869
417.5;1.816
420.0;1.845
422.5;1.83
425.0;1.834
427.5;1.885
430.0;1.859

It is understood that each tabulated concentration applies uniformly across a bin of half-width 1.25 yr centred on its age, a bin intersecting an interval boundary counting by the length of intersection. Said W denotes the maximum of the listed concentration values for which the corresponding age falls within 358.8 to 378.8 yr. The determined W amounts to 1.835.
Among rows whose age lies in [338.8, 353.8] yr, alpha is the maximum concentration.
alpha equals 1.83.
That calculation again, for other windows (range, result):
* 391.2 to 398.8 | 1.88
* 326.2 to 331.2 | 2.033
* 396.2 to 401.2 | 1.878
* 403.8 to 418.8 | 1.869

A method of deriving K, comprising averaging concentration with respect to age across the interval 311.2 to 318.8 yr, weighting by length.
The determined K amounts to 1.29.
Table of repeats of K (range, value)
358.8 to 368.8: 1.78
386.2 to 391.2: 1.88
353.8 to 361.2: 1.76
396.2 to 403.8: 1.84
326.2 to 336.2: 1.93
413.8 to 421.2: 1.84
